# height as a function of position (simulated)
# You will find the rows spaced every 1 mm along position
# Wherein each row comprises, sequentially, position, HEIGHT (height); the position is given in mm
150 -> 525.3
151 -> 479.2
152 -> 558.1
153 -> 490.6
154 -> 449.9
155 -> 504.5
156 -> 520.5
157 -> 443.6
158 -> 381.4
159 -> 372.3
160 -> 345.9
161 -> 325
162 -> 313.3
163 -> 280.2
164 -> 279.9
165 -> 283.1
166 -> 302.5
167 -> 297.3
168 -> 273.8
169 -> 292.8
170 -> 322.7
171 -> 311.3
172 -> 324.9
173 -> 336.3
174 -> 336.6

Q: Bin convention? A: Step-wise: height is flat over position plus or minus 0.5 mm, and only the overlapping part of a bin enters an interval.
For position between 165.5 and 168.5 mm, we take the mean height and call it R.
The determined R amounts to 291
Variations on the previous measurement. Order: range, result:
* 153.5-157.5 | 480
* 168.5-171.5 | 309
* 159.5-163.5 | 316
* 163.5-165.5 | 282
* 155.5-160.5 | 413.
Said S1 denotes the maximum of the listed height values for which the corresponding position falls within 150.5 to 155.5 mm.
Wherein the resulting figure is 558.1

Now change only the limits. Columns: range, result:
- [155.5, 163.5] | 520.5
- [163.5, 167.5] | 302.5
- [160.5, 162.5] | 325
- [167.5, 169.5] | 292.8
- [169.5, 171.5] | 322.7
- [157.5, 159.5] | 381.4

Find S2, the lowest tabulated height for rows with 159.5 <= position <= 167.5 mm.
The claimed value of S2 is 279.9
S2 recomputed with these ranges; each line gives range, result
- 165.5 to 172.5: 273.8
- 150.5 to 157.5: 443.6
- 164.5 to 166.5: 283.1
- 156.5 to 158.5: 381.4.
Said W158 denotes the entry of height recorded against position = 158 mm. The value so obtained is 381.4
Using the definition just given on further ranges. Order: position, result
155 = 504.5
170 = 322.7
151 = 479.2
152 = 558.1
